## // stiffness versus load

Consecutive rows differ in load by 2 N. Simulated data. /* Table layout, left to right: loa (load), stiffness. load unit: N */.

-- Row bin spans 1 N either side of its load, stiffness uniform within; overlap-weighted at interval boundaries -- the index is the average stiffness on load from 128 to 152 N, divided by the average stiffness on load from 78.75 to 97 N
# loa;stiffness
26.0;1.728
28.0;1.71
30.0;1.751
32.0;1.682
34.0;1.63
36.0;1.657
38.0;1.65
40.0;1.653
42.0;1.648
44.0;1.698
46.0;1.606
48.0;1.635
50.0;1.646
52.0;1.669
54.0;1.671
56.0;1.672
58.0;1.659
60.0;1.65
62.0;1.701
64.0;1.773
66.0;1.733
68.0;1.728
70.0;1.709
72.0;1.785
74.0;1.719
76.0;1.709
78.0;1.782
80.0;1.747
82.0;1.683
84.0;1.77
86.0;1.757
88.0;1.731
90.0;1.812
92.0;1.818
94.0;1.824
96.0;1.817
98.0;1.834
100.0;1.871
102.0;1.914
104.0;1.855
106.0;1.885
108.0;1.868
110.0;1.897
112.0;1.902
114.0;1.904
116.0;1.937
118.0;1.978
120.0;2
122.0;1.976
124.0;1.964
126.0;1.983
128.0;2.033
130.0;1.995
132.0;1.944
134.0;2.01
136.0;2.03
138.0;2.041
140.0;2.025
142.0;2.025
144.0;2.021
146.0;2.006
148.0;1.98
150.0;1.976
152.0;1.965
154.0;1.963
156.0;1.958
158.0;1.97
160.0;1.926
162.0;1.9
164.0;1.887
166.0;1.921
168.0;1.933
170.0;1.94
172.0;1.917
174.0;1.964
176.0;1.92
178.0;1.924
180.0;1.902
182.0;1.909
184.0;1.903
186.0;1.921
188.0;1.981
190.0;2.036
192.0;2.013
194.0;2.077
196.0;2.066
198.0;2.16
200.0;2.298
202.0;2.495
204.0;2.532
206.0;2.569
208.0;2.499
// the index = 1.13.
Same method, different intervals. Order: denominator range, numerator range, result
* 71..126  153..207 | 1.10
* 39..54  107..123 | 1.17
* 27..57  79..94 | 1.06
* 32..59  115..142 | 1.21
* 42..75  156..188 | 1.14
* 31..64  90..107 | 1.11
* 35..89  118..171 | 1.16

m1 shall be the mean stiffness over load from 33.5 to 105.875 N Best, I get 1.73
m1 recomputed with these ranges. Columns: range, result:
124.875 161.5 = 1.99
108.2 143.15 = 1.98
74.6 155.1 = 1.9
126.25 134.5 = 1.99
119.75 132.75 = 1.98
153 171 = 1.93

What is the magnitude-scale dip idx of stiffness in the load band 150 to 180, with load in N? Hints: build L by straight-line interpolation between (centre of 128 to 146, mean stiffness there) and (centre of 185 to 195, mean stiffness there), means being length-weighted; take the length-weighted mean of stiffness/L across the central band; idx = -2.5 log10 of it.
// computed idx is 0.04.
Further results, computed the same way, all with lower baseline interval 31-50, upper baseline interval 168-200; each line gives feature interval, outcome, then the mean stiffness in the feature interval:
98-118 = -0.05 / 1.89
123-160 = -0.06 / 1.99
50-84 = 0.00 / 1.71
